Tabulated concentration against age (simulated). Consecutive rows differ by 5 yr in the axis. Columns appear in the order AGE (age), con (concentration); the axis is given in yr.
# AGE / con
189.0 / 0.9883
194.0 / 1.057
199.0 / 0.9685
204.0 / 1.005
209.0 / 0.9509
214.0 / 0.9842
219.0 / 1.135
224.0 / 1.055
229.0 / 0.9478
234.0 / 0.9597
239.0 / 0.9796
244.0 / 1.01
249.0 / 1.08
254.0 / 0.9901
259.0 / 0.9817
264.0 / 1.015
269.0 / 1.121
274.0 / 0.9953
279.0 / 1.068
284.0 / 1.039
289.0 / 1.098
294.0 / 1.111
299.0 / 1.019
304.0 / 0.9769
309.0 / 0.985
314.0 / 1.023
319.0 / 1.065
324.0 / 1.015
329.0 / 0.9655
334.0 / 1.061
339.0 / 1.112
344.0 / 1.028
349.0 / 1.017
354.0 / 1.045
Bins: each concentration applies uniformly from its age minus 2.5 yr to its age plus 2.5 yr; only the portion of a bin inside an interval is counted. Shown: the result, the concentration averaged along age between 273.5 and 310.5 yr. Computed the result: 1.04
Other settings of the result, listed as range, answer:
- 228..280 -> 1.01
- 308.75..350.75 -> 1.03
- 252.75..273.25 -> 1.03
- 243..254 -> 1.04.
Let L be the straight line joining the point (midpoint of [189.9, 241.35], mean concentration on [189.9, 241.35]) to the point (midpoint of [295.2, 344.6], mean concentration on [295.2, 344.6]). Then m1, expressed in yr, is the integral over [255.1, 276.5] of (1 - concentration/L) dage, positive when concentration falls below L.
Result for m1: -0.2 yr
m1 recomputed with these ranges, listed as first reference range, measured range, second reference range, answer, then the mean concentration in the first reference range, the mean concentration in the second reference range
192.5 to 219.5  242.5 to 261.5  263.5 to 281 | 0.42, 1.01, 1.05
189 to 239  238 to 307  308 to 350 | -1.13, 1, 1.03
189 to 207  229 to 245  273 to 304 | 0.79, 1.01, 1.05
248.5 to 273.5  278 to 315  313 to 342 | -0.12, 1.03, 1.04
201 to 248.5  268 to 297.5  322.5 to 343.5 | -1.28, 1.01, 1.04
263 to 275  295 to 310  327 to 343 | 0.63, 1.05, 1.05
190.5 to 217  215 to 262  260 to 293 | 0.43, 0.996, 1.06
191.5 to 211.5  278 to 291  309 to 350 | -0.60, 0.995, 1.03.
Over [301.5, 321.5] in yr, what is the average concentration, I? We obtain 1.01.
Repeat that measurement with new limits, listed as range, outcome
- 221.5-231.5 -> 1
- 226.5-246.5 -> 0.974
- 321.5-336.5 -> 1.01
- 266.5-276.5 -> 1.06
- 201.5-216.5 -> 0.98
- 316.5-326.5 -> 1.04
